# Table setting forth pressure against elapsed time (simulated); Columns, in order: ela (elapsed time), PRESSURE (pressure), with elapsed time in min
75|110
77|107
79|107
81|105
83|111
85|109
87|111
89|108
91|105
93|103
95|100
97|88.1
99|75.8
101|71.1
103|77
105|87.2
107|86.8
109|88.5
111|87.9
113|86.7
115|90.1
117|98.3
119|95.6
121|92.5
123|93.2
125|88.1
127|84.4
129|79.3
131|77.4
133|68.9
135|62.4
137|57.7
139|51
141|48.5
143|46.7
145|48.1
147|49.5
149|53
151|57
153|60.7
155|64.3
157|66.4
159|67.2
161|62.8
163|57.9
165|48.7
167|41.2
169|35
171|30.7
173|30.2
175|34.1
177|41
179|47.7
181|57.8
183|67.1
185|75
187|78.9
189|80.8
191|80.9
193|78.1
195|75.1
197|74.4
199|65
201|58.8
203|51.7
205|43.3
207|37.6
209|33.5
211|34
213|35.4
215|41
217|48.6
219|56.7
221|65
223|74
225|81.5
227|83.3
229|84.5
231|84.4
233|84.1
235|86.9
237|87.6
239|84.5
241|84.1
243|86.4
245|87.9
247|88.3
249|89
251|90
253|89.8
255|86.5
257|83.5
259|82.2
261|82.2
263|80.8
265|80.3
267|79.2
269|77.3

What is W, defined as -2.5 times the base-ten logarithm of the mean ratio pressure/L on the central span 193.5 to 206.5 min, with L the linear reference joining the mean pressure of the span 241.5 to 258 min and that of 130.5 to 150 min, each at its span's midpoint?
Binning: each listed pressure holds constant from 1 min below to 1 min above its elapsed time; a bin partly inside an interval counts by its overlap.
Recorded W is 0.19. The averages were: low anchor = 55.8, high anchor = 87.6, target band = 61.1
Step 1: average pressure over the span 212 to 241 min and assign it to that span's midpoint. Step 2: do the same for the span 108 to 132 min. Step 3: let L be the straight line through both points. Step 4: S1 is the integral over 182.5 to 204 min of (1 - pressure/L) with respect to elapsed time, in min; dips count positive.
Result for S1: 1.53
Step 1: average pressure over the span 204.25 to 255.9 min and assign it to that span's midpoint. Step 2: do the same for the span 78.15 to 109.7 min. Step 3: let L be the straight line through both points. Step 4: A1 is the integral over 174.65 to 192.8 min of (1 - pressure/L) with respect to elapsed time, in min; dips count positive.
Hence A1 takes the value 3.44 min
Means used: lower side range 95.9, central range 64.3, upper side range 71.2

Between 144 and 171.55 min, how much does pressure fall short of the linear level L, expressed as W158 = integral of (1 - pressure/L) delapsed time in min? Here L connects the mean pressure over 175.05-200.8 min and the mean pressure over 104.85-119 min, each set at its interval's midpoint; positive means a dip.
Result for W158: 8.24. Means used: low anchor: 89.9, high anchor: 66.9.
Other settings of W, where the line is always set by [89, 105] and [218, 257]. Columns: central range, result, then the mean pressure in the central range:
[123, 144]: 0.28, 67.7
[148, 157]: 0.41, 59.6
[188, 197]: 0.09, 78.2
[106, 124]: -0.03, 91.1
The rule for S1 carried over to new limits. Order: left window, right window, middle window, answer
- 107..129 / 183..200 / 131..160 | 9.10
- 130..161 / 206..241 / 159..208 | 4.29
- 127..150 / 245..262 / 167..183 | 6.32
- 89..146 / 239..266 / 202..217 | 7.82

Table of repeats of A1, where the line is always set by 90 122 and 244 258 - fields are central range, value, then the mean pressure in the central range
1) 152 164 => 3.5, 63.2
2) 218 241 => 2.2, 79.5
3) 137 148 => 4.9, 49.6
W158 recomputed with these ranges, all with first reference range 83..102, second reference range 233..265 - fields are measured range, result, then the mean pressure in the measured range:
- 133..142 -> 3.6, 56.5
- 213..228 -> 4.3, 62.4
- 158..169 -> 4.6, 53.7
